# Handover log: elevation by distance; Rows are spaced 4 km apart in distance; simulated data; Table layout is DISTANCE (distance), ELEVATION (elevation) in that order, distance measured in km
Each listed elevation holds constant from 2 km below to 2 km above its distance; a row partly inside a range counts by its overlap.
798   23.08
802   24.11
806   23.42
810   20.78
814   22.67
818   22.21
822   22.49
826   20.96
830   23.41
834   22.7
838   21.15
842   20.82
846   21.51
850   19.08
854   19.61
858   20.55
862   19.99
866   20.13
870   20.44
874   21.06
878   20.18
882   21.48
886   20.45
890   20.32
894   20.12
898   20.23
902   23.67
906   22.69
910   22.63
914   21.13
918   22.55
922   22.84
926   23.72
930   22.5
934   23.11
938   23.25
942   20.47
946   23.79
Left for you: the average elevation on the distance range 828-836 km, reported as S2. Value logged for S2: 23.1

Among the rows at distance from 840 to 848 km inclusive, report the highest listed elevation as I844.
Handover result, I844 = 21.51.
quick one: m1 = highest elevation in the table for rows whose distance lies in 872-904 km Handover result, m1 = 23.67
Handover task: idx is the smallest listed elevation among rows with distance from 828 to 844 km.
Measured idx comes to 20.82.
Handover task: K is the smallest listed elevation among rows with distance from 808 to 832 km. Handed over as 20.78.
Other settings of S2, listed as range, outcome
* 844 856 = 20.1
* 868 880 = 20.6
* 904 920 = 22.2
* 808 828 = 21.8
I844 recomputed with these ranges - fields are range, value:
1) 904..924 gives 22.84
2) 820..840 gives 23.41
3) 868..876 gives 21.06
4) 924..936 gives 23.72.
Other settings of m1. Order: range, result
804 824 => 23.42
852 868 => 20.55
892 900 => 20.23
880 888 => 21.48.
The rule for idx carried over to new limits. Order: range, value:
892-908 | 20.12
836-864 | 19.08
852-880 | 19.61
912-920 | 21.13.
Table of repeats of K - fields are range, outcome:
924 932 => 22.5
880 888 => 20.45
